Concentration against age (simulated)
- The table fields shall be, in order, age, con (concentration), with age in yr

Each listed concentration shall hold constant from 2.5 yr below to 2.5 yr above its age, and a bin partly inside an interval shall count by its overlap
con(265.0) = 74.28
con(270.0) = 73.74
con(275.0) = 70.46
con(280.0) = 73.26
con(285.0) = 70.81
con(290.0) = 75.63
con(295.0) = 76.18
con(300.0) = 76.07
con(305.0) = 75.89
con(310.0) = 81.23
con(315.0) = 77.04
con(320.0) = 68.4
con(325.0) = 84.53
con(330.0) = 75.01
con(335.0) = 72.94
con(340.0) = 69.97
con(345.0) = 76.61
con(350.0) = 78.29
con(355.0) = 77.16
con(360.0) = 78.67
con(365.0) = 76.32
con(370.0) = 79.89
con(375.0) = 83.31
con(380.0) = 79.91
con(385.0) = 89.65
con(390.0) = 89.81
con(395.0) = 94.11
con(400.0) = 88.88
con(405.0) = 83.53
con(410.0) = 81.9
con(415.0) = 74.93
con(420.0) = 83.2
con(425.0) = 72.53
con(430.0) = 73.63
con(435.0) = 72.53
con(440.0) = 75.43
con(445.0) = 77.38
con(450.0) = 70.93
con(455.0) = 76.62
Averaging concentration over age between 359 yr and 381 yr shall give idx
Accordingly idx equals 79.7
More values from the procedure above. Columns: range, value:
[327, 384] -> 77.5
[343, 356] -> 77.4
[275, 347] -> 75.1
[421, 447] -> 74.8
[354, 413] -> 83.7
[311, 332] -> 76.6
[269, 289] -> 72.2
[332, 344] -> 72.2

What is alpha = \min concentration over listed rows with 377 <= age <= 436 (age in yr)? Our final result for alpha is 72.53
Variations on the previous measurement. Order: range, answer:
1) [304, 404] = 68.4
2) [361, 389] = 76.32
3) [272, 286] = 70.46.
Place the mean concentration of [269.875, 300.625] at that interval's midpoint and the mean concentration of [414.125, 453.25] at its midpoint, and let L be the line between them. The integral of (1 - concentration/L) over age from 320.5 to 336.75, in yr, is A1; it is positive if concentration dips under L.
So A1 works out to -0.6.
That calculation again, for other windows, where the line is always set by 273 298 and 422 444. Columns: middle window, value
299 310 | -0.6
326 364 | -1.2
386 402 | -3.7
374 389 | -2.3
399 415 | -1.9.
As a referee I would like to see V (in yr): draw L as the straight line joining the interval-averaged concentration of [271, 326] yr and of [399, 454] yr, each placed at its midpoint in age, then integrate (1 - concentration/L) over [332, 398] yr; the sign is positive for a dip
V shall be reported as -3.65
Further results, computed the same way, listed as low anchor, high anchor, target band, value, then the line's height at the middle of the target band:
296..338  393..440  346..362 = -0.03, 77.7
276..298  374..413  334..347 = 1.14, 80.1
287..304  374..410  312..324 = 0.59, 78.4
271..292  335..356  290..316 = -1.32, 73.4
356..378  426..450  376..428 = -4.64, 76.8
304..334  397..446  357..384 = -0.83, 77.7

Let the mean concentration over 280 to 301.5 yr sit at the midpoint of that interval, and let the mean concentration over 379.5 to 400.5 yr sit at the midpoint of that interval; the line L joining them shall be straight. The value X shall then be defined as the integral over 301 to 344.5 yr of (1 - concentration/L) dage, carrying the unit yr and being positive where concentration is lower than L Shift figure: 1.89 yr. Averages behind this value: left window 74.4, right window 89.2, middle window 75.7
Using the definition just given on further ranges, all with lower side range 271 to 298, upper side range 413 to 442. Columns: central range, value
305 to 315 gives -0.7 yr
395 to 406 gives -2.0 yr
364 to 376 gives -0.8 yr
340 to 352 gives -0.3 yr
